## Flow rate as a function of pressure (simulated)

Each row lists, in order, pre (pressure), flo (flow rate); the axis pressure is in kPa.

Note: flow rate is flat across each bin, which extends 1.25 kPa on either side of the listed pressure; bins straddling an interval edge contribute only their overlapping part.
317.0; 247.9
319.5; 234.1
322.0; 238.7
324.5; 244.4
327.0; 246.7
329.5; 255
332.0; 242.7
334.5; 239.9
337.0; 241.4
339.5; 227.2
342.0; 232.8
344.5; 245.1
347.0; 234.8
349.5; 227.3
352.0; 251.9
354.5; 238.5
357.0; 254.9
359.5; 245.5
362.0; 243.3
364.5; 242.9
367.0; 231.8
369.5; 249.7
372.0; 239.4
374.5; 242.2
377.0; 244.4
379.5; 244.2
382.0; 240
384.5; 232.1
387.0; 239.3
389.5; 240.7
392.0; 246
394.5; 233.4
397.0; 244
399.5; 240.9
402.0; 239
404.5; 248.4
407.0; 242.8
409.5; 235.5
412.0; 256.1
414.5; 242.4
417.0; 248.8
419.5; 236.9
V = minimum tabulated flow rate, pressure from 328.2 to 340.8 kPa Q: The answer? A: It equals 227.2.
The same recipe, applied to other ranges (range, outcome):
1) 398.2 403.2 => 239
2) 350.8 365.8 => 238.5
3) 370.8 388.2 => 232.1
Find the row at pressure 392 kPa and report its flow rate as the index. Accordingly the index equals 246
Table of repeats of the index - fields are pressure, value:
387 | 239.3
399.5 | 240.9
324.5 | 244.4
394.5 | 233.4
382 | 240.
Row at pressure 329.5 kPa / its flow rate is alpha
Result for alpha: 255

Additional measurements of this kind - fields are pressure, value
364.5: 242.9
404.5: 248.4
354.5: 238.5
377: 244.4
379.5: 244.2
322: 238.7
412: 256.1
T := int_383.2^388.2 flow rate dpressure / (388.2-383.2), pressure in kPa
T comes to 236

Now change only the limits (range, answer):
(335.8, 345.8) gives 237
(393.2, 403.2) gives 239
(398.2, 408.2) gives 243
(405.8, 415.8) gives 244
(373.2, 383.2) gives 243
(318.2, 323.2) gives 236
